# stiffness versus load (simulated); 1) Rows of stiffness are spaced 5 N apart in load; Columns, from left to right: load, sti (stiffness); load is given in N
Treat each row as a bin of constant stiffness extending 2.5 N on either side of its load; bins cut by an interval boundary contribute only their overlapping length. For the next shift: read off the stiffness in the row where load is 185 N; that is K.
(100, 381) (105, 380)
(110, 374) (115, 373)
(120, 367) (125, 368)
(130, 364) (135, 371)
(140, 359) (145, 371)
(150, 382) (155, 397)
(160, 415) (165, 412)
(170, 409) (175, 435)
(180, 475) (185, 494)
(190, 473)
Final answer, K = 494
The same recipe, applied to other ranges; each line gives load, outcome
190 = 473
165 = 412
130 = 364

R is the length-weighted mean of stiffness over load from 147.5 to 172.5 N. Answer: 403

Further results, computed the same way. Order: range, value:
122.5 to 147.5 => 367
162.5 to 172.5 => 410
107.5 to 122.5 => 371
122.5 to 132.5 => 366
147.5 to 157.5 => 390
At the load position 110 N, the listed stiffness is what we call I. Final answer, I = 374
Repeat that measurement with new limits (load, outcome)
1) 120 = 367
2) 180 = 475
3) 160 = 415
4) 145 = 371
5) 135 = 371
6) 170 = 409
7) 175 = 435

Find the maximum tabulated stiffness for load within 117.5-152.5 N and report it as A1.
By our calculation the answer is 382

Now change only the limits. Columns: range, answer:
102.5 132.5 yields 380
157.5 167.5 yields 415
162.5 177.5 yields 435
